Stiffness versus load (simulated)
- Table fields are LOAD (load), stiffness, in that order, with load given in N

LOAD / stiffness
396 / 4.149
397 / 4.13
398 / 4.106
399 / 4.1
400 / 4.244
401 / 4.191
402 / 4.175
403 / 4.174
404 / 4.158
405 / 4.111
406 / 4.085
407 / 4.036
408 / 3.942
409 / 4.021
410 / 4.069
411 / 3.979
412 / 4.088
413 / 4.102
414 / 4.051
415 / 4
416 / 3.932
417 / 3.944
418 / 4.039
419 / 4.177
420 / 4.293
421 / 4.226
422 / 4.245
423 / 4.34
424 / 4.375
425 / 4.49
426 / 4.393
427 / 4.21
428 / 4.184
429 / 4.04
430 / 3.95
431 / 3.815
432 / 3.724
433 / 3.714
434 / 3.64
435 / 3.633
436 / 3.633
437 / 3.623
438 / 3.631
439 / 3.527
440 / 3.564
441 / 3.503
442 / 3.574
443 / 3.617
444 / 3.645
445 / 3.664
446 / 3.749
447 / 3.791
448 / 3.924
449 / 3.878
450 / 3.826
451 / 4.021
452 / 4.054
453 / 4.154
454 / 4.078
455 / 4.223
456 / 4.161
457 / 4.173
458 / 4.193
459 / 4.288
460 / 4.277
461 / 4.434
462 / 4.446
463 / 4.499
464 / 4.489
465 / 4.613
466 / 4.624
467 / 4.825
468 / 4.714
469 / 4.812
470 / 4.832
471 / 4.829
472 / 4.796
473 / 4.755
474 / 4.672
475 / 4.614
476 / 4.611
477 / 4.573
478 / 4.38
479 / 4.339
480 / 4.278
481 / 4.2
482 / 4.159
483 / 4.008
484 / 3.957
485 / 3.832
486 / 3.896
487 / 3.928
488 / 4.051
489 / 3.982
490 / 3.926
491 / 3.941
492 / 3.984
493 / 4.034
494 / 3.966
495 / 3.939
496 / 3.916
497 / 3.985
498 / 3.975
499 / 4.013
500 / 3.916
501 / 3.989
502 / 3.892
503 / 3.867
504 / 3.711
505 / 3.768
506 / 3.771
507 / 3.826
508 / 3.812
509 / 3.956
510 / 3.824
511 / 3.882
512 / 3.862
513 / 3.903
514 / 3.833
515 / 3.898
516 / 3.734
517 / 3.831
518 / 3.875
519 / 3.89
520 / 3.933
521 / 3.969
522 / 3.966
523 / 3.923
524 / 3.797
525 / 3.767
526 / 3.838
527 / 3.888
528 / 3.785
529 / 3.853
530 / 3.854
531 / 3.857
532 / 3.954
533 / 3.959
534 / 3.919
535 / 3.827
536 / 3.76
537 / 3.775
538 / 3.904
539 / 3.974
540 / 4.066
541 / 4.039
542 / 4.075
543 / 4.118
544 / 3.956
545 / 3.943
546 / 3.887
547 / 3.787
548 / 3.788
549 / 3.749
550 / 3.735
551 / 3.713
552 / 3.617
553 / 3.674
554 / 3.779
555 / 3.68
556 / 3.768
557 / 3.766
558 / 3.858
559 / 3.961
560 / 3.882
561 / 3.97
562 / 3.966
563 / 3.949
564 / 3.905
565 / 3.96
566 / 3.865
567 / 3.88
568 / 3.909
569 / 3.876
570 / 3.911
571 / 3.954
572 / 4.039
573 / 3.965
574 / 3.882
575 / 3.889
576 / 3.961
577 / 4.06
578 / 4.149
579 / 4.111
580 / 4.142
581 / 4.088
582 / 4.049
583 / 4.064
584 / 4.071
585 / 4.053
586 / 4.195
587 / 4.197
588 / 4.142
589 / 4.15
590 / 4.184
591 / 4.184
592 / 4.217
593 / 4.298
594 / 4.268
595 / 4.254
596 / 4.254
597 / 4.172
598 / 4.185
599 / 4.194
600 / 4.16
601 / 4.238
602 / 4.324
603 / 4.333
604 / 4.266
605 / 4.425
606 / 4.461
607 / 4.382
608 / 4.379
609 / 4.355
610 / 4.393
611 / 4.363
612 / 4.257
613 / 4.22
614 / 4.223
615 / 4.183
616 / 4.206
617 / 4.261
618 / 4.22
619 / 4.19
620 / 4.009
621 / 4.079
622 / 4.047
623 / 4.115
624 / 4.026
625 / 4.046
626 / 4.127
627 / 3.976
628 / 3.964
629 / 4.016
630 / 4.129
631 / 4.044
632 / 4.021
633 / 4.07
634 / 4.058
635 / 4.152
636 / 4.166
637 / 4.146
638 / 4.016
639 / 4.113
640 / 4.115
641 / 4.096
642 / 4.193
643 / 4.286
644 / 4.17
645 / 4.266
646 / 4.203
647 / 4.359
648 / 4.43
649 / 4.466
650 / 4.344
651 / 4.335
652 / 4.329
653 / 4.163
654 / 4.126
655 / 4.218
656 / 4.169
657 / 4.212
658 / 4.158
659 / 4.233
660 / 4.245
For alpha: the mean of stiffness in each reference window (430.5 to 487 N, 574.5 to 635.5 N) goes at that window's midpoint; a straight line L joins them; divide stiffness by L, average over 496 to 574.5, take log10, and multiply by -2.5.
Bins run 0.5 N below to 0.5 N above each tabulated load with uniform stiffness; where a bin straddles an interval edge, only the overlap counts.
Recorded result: 0.07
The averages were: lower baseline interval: 4.13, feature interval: 3.88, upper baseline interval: 4.17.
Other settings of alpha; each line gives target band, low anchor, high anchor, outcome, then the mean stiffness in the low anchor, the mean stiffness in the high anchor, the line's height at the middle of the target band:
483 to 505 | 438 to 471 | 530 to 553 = 0.02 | 4.13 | 3.88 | 4.02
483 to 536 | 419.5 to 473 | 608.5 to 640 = 0.06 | 4.12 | 4.13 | 4.12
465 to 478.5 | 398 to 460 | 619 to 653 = -0.17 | 3.99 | 4.15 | 4.03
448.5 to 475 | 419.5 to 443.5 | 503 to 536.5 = -0.14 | 3.91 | 3.86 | 3.89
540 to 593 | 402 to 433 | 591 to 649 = 0.06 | 4.1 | 4.2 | 4.17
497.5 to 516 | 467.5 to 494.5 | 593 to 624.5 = 0.11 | 4.3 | 4.24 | 4.29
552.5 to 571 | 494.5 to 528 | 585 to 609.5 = 0.06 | 3.88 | 4.25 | 4.1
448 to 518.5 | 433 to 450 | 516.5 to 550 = -0.10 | 3.67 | 3.89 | 3.77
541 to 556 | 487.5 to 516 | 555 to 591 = 0.04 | 3.9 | 3.99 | 3.96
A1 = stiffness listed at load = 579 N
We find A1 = 4.111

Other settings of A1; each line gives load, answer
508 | 3.812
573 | 3.965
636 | 4.166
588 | 4.142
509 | 3.956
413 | 4.102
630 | 4.129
